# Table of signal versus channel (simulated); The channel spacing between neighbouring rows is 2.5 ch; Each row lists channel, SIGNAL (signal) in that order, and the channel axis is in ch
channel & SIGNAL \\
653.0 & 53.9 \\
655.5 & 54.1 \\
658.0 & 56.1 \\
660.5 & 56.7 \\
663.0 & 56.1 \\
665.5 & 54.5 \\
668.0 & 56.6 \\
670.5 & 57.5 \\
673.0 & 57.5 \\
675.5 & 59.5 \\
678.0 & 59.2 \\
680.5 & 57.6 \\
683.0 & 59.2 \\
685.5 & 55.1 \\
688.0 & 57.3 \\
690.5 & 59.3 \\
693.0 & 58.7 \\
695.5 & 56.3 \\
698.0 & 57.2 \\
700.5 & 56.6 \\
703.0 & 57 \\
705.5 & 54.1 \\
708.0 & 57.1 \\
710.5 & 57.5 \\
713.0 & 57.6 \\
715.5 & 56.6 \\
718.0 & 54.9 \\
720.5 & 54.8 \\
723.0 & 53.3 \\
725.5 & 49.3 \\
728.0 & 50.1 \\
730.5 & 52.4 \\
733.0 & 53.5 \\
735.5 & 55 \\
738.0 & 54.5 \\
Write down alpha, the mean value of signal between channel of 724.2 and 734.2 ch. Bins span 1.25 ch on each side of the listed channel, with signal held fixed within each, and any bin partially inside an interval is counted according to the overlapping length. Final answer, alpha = 51.3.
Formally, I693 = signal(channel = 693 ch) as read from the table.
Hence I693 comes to 58.7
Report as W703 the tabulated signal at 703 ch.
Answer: 57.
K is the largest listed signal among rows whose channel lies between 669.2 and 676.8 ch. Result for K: 59.5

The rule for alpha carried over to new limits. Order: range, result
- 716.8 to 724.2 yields 54.3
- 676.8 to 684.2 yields 58.7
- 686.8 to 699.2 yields 57.8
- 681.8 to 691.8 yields 57.7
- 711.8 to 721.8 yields 56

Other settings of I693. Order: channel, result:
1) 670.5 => 57.5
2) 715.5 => 56.6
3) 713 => 57.6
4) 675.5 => 59.5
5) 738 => 54.5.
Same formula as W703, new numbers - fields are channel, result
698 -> 57.2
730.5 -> 52.4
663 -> 56.1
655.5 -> 54.1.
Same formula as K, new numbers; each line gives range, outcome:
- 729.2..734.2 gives 53.5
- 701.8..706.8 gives 57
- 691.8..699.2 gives 58.7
